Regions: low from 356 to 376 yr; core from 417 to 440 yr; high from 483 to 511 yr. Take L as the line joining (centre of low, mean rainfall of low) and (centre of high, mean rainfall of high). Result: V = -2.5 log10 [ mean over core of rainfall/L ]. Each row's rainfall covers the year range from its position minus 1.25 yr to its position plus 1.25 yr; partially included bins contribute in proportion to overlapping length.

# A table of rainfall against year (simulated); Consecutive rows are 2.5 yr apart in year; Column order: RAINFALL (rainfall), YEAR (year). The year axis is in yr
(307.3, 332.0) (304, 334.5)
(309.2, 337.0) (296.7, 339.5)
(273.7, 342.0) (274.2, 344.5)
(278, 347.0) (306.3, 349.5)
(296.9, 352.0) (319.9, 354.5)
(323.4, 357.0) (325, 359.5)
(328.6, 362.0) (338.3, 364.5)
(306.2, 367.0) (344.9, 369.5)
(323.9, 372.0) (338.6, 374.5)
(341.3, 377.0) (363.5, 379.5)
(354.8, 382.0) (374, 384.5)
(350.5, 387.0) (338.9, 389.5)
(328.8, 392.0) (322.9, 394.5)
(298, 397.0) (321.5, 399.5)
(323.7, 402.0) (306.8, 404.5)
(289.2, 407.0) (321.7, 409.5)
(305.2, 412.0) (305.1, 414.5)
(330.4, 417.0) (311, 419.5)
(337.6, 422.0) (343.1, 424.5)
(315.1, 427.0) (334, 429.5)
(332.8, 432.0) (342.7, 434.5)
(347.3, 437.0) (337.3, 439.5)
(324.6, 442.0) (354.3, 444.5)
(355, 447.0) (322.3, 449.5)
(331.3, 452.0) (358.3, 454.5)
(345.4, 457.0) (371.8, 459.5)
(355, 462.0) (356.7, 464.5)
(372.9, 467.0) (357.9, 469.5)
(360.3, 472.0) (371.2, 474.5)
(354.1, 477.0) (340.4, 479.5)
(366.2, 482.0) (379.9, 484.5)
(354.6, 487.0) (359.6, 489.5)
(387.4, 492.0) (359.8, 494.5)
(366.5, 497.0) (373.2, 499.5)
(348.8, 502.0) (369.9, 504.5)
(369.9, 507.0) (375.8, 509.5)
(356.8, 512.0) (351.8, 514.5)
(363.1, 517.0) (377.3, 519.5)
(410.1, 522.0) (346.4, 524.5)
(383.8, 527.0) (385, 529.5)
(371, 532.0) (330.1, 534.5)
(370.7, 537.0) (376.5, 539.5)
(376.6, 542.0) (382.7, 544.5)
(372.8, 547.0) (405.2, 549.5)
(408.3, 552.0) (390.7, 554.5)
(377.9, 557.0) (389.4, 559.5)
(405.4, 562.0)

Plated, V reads 0.05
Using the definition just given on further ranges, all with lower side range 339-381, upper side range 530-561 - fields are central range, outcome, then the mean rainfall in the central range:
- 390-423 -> 0.056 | 316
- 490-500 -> -0.024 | 371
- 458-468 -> -0.035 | 363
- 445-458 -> 0.015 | 343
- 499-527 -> 0.002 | 368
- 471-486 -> -0.015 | 362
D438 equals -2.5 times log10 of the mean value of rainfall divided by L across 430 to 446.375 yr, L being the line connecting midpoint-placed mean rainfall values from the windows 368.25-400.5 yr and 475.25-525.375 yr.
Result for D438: 0.03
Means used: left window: 339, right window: 366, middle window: 340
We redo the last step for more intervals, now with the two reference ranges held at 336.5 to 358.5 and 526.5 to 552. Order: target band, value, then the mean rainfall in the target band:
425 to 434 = 0.01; 330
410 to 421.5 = 0.04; 315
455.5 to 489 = -0.03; 360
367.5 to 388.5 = -0.12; 347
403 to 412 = 0.06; 306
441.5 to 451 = -0.01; 340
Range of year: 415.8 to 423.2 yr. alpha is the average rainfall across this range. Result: 326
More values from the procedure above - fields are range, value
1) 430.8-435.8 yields 338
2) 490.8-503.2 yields 367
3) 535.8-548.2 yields 376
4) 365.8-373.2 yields 325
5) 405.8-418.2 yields 310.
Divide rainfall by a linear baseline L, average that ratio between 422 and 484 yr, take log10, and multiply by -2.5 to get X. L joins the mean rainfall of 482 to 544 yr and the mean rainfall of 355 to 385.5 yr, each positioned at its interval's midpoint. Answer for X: 0.02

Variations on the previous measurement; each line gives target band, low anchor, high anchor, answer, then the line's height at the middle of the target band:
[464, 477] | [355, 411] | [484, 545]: -0.023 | 356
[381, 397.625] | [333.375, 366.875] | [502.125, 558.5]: -0.062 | 321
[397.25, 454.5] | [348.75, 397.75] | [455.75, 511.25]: 0.064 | 347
